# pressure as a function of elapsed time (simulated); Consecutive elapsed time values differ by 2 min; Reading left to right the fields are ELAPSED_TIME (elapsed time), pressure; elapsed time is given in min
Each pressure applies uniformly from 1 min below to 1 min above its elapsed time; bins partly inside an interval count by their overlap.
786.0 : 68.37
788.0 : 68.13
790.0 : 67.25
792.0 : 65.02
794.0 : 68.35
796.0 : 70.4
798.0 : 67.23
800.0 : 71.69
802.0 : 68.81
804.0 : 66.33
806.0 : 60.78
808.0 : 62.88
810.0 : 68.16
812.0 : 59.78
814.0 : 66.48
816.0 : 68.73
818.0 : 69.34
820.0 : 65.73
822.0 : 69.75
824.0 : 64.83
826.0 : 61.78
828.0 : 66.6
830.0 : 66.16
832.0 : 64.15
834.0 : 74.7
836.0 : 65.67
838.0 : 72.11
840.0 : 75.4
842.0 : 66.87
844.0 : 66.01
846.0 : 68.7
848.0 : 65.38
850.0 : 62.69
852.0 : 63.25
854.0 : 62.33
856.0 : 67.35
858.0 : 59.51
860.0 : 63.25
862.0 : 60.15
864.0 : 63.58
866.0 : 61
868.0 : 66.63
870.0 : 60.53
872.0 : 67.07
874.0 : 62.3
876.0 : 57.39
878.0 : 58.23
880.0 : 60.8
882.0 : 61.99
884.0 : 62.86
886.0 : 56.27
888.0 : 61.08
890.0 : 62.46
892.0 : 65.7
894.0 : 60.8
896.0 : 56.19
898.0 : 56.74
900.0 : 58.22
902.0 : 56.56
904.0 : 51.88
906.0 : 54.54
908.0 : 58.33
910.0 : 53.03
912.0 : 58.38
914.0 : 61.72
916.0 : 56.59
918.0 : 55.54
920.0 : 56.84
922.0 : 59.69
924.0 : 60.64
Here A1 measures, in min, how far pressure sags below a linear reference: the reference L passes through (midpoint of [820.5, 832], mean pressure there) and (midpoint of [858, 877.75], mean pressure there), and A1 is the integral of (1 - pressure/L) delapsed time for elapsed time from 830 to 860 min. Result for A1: -1.2 min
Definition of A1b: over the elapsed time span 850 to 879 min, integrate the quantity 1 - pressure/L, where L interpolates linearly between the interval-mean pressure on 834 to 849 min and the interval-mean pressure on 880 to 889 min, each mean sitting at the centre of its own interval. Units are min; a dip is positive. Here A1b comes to 0.96 min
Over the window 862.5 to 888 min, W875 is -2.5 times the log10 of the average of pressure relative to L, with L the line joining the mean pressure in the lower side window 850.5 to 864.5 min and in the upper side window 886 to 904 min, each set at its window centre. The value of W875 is -0.01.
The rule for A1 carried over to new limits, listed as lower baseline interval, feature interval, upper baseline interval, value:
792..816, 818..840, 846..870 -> -0.89 min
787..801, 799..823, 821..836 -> 0.36 min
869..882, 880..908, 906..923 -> 0.20 min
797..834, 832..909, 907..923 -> -1.26 min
